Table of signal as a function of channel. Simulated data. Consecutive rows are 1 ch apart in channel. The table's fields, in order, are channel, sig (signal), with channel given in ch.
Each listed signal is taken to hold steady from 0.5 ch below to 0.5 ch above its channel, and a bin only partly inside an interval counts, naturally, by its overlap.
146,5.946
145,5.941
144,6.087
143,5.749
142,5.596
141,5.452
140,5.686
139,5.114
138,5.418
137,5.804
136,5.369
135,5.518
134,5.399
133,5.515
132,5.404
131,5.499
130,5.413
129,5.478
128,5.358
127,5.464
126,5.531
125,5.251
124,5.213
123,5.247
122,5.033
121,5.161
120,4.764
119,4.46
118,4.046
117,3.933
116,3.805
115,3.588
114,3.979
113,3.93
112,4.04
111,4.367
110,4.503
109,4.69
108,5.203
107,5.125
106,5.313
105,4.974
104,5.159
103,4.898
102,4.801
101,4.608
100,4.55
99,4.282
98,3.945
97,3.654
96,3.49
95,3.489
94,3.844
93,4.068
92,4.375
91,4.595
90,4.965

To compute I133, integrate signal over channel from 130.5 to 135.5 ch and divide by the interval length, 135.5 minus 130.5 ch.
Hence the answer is 5.47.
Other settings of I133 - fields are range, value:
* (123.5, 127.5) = 5.36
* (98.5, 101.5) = 4.48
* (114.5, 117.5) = 3.78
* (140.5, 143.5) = 5.6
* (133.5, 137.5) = 5.52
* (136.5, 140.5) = 5.51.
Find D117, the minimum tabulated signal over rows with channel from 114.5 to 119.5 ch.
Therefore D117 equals 3.588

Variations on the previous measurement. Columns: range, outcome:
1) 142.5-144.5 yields 5.749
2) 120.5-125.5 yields 5.033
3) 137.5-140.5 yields 5.114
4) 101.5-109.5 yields 4.69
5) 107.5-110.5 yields 4.503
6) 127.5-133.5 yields 5.358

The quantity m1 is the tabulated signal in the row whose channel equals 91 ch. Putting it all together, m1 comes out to 4.595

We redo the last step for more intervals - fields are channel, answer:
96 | 3.49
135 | 5.518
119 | 4.46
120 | 4.764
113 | 3.93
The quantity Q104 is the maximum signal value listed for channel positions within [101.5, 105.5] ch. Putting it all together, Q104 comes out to 5.159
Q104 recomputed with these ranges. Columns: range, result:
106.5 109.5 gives 5.203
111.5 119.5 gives 4.46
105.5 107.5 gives 5.313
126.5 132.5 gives 5.499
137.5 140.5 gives 5.686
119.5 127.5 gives 5.531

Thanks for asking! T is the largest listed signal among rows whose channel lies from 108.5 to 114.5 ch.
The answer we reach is 4.69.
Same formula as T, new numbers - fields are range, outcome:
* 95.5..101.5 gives 4.608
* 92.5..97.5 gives 4.068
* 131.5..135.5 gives 5.518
